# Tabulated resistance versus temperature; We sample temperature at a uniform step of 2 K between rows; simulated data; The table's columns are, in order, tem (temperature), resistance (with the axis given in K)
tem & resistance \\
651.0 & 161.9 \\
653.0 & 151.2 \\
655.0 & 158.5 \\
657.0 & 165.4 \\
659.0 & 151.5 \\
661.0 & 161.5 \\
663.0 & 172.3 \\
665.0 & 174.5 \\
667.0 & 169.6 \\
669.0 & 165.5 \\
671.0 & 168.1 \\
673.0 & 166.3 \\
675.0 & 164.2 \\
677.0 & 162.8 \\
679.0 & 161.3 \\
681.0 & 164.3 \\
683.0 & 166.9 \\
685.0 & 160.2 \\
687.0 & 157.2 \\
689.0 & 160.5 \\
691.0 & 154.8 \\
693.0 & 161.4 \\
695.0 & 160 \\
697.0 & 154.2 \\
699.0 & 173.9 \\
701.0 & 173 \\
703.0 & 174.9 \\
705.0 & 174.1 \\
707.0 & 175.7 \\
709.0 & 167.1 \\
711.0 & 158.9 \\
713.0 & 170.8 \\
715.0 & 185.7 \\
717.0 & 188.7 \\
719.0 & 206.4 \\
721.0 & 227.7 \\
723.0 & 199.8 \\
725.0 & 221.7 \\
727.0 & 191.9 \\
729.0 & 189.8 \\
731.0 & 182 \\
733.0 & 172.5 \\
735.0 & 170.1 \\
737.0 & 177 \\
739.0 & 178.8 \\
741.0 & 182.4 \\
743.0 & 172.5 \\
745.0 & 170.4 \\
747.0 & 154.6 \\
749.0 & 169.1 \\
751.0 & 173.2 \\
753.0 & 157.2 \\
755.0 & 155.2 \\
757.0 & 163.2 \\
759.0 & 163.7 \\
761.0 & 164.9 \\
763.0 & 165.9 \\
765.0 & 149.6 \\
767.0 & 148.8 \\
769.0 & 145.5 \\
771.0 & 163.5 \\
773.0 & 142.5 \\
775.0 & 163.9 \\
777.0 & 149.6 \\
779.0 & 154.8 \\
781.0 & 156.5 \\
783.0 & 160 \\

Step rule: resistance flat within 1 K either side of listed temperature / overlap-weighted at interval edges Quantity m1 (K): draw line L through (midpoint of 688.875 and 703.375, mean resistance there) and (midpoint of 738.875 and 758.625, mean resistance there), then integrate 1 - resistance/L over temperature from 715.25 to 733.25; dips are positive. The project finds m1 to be -3.6 K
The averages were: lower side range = 164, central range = 198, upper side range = 167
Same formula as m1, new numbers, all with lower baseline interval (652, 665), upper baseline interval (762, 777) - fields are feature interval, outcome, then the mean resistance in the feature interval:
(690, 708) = -1.0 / 167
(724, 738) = -2.7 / 186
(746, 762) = -0.8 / 163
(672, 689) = -0.3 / 163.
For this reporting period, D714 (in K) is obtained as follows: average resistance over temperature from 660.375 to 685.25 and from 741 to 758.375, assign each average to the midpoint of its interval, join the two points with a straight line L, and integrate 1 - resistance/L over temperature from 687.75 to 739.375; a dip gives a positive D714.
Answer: -4.0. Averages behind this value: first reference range 166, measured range 179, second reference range 165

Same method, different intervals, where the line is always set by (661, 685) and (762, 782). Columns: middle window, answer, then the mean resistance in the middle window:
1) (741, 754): -0.9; 167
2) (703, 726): -3.9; 188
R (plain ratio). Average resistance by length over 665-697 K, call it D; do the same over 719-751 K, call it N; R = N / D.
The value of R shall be 1.13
